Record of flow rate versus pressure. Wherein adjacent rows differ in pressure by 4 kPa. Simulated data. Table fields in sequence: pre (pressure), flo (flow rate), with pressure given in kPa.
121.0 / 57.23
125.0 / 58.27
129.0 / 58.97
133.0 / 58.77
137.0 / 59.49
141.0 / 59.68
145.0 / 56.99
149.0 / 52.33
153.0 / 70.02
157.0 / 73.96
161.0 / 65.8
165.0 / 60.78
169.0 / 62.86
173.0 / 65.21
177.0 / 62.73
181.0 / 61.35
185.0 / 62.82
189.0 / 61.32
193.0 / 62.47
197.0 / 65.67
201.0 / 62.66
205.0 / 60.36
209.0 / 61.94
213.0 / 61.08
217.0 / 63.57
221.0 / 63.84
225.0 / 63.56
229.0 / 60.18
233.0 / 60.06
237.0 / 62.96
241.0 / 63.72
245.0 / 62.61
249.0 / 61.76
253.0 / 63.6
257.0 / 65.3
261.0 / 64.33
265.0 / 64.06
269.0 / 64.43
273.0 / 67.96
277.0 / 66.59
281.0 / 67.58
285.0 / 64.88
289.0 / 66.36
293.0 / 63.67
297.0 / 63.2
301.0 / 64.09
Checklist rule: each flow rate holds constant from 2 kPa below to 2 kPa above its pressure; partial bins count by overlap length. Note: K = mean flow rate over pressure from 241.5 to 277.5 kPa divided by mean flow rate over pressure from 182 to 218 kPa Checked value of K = 1.03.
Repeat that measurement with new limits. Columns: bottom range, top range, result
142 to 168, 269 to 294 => 1.05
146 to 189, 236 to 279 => 1.01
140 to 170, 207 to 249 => 0.99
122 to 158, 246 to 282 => 1.07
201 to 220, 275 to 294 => 1.06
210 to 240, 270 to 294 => 1.06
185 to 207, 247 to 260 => 1.02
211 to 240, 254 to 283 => 1.06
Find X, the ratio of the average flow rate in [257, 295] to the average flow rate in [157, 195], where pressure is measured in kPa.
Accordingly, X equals 1.0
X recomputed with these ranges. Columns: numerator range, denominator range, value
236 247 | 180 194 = 1.02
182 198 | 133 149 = 1.08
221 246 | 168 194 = 0.99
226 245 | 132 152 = 1.07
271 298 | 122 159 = 1.08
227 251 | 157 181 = 0.96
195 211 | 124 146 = 1.07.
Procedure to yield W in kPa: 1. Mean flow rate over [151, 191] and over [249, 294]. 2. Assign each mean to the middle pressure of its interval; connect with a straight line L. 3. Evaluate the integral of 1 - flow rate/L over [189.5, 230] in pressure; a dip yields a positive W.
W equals 1.5 kPa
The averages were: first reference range 64.7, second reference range 65.2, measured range 62.5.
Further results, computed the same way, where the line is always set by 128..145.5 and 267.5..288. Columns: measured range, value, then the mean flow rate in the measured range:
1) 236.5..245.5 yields 0.2 kPa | 63.2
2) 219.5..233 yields 0.3 kPa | 62.1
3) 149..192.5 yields -2.4 kPa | 64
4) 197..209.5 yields 0.0 kPa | 62.3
